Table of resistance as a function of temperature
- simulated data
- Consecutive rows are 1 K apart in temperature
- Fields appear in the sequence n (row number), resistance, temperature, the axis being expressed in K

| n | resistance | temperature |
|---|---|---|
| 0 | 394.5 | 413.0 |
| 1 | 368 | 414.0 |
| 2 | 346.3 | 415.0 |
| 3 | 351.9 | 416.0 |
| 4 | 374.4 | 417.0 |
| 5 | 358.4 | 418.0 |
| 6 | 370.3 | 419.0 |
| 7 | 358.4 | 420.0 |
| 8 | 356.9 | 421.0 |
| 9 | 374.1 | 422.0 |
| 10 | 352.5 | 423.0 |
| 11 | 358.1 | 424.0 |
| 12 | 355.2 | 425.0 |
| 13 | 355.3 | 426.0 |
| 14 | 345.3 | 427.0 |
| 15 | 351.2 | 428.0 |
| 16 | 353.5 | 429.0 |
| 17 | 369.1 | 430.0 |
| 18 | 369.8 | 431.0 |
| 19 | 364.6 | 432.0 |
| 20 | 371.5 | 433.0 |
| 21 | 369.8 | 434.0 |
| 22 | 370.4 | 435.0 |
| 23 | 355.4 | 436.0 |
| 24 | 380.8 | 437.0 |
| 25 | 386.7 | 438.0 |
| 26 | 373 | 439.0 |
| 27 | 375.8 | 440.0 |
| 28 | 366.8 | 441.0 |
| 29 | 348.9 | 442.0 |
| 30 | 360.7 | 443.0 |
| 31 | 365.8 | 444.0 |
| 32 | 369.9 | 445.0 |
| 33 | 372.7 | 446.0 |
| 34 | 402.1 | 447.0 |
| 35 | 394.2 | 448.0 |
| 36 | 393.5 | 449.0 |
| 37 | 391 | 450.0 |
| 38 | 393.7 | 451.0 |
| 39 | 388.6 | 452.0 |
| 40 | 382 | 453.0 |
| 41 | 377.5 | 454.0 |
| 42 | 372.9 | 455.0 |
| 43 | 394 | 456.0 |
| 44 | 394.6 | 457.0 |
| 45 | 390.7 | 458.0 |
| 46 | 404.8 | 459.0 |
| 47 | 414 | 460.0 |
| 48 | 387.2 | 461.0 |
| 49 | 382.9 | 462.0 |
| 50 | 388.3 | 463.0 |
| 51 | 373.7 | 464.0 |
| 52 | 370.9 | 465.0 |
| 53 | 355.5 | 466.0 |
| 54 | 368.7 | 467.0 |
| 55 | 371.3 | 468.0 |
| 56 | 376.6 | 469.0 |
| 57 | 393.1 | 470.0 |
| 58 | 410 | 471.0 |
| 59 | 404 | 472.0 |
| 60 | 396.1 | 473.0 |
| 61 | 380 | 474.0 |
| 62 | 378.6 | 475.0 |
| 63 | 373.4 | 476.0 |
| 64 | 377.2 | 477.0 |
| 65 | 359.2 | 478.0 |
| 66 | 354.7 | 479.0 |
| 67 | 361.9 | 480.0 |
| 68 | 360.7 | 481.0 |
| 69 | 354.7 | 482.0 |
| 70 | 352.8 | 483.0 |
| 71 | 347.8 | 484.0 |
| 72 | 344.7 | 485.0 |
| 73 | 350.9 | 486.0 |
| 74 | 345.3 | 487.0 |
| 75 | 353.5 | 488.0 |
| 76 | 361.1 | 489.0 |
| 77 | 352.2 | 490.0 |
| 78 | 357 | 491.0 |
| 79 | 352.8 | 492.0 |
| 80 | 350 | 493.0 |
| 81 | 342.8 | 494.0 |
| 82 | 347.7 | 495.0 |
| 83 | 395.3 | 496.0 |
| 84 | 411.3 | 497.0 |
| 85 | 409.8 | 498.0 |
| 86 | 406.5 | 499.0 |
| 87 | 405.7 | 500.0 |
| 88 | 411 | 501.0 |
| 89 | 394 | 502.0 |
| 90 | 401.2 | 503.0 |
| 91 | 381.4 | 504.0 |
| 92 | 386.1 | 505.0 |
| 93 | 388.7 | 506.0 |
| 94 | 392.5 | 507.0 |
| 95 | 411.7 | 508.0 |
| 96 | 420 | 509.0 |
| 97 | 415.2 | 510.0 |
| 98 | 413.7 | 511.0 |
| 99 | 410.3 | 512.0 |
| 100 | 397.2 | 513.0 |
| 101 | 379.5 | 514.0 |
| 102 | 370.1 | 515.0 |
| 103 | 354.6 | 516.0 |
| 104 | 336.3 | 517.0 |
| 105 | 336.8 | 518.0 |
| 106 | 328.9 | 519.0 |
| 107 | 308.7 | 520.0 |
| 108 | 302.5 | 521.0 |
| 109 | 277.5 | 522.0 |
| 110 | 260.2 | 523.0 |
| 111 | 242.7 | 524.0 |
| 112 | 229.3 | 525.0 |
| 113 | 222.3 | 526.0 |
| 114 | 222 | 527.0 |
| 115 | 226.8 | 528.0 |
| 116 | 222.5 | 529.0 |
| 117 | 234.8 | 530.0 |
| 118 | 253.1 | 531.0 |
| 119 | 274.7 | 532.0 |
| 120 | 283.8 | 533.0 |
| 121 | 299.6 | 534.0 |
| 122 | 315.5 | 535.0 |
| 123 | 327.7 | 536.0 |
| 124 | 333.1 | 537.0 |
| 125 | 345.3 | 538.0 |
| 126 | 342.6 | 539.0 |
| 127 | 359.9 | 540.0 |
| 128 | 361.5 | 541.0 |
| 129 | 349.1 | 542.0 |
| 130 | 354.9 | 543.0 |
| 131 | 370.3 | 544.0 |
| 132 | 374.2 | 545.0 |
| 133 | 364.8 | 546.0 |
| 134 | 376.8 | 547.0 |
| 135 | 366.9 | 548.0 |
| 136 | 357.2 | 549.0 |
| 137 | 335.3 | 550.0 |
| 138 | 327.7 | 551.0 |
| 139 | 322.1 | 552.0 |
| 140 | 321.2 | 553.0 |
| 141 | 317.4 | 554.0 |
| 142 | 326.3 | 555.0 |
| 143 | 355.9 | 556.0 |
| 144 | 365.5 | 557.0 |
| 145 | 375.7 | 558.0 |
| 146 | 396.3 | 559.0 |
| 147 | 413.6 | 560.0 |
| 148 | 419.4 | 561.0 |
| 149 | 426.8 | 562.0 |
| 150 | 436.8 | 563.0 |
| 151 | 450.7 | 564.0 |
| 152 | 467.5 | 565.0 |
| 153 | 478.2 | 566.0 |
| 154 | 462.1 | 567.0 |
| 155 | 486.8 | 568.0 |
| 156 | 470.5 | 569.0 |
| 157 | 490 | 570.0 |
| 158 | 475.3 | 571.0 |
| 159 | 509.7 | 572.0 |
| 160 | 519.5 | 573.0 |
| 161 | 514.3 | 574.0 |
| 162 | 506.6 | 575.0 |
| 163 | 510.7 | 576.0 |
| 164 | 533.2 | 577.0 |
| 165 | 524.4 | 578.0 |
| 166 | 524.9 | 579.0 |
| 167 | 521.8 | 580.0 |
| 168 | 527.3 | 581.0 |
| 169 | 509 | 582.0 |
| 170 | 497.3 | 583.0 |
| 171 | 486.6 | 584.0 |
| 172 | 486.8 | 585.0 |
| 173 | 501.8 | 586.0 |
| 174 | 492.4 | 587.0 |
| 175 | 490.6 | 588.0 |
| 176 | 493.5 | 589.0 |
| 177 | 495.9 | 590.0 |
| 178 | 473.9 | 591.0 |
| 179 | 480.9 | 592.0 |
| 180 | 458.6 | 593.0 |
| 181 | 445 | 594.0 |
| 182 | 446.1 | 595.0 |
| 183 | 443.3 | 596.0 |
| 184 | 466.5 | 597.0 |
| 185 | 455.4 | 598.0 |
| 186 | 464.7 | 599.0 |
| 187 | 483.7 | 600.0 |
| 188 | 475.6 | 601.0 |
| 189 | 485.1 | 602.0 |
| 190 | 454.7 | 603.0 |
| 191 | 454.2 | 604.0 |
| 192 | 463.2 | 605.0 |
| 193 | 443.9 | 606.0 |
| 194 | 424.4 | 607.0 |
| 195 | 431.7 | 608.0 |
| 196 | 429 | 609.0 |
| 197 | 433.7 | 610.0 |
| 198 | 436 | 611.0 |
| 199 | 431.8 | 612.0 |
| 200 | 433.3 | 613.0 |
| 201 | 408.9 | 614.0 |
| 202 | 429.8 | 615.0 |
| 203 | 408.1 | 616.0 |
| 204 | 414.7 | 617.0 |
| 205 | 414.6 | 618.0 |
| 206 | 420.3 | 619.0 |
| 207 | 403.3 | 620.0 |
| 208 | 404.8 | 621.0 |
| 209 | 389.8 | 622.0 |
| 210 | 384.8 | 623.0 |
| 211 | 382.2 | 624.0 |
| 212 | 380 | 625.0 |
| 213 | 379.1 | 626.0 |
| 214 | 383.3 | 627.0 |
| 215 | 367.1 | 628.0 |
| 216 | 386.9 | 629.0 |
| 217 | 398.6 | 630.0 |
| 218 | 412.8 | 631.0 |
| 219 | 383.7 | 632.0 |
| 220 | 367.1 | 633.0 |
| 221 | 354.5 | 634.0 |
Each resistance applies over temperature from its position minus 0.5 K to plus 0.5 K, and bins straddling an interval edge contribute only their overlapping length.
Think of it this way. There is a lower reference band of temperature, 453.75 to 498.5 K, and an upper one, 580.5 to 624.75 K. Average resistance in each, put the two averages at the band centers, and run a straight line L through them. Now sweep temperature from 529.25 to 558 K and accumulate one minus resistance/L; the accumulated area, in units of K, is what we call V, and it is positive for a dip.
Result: 5.7 K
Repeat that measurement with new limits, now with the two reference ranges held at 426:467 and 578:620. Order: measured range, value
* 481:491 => 1.2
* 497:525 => 3.1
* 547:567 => 2.5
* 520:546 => 7.9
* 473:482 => 0.6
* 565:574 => -0.8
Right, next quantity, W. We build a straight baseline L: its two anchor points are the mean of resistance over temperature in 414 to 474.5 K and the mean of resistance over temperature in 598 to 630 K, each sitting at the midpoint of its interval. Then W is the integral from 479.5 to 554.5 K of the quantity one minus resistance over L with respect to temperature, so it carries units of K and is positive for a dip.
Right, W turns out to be 9.7 K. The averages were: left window 375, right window 423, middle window 344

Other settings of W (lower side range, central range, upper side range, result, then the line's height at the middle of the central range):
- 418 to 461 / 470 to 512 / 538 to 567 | -0.4 K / 375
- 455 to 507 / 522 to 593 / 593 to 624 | 3.0 K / 412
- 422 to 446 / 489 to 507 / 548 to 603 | 1.0 K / 404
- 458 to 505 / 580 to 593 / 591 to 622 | -1.9 K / 431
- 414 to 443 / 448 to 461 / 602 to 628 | -0.7 K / 371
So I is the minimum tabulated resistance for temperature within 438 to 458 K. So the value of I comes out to 348.9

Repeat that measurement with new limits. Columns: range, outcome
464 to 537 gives 222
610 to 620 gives 403.3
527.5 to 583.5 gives 222.5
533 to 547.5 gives 283.8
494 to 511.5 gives 342.8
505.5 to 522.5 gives 277.5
